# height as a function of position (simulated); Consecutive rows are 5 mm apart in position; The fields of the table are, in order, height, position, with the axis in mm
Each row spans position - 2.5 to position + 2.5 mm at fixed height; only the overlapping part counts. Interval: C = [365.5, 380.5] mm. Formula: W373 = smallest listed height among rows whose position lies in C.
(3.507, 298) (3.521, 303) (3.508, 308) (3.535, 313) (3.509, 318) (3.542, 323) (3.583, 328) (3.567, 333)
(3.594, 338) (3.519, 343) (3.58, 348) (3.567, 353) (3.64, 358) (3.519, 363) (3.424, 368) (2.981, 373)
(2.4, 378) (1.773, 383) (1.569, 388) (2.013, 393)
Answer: 2.4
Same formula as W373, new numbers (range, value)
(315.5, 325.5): 3.509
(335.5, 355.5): 3.519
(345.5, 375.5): 2.981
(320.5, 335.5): 3.542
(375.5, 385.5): 1.773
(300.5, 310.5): 3.508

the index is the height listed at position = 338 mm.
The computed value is 3.594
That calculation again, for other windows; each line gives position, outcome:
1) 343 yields 3.519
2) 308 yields 3.508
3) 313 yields 3.535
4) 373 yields 2.981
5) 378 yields 2.4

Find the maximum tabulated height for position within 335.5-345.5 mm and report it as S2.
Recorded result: 3.594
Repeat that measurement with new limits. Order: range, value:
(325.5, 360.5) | 3.64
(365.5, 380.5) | 3.424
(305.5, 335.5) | 3.583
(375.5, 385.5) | 2.4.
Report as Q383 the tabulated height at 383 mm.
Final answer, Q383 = 1.773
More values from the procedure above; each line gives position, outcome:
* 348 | 3.58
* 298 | 3.507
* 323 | 3.542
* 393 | 2.013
